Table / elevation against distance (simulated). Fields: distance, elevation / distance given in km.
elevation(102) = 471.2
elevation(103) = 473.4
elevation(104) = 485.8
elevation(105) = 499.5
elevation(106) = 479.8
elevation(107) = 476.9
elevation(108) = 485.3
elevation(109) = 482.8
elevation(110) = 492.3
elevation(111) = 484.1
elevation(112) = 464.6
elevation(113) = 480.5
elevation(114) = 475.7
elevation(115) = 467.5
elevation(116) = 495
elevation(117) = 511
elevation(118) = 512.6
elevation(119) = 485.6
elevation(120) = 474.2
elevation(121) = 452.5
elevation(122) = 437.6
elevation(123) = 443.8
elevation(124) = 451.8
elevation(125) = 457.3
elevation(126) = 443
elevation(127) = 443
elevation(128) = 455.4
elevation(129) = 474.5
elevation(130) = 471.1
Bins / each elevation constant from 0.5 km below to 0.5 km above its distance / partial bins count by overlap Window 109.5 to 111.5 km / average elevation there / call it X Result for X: 488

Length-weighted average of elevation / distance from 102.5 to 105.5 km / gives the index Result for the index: 486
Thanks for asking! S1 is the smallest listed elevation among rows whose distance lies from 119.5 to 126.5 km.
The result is 437.6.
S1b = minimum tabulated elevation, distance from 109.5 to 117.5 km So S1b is 464.6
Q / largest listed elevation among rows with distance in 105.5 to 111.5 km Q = 492.3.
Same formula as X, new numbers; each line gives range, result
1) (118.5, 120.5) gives 480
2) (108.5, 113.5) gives 481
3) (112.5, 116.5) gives 480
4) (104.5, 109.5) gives 485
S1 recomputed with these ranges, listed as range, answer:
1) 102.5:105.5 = 473.4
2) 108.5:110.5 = 482.8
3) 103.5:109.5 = 476.9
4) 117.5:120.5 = 474.2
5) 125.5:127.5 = 443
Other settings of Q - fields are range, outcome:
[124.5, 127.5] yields 457.3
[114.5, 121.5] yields 512.6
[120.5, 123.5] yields 452.5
